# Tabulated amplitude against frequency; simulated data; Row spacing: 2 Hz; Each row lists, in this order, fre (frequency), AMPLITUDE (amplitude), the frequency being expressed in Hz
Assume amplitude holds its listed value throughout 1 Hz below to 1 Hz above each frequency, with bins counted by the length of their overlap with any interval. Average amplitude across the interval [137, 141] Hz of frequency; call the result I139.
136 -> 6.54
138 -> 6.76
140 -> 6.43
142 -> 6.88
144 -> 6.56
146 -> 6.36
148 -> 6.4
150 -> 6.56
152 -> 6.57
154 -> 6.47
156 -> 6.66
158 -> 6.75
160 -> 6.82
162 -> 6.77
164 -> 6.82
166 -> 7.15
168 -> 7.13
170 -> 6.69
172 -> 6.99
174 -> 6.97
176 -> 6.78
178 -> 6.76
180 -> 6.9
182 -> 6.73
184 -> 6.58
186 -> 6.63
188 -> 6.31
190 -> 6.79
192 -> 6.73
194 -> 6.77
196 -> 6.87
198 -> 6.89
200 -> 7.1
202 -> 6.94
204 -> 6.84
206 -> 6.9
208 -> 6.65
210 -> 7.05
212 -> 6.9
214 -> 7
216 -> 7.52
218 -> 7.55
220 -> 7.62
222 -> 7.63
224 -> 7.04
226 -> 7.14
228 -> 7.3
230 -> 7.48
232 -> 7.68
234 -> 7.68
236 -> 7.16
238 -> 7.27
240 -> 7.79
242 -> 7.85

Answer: 6.59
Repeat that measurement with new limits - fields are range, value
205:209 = 6.78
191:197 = 6.79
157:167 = 6.86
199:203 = 7.02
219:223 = 7.62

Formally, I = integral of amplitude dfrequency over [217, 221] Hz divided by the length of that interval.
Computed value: 7.58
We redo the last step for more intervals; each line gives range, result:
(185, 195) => 6.65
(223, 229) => 7.16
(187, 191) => 6.55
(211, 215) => 6.95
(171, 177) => 6.91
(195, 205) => 6.93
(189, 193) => 6.76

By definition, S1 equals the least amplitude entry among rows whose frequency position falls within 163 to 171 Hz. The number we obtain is 6.69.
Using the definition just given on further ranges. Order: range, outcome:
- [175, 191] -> 6.31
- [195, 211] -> 6.65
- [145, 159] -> 6.36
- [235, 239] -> 7.16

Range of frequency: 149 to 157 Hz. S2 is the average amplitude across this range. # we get 6.56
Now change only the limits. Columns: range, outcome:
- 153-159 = 6.63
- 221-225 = 7.33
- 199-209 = 6.89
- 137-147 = 6.6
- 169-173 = 6.84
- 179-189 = 6.63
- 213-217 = 7.26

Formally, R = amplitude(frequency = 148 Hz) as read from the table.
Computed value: 6.4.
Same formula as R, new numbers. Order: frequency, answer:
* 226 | 7.14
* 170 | 6.69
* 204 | 6.84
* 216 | 7.52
